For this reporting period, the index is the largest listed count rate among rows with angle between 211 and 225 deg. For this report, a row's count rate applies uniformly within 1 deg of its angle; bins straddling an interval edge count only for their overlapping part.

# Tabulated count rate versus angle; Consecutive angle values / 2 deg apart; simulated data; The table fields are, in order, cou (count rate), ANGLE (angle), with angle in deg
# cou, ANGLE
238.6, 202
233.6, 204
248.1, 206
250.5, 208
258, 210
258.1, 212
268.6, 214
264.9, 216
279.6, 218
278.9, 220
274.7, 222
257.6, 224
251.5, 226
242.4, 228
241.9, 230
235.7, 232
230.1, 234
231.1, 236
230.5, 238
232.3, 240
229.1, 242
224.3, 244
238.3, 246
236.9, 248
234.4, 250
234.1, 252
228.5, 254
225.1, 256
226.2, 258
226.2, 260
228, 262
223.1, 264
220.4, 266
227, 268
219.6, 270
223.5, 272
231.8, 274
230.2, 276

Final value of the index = 279.6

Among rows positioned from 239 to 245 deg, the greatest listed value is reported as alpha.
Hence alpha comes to 232.3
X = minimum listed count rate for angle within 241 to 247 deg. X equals 224.3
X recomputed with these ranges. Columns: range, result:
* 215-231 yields 241.9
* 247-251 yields 234.4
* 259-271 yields 219.6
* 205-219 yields 248.1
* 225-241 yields 230.1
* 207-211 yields 250.5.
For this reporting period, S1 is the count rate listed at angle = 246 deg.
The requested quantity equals 238.3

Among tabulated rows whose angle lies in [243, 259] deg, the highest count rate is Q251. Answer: 238.3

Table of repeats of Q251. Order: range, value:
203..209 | 250.5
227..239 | 242.4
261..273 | 228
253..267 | 228.5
